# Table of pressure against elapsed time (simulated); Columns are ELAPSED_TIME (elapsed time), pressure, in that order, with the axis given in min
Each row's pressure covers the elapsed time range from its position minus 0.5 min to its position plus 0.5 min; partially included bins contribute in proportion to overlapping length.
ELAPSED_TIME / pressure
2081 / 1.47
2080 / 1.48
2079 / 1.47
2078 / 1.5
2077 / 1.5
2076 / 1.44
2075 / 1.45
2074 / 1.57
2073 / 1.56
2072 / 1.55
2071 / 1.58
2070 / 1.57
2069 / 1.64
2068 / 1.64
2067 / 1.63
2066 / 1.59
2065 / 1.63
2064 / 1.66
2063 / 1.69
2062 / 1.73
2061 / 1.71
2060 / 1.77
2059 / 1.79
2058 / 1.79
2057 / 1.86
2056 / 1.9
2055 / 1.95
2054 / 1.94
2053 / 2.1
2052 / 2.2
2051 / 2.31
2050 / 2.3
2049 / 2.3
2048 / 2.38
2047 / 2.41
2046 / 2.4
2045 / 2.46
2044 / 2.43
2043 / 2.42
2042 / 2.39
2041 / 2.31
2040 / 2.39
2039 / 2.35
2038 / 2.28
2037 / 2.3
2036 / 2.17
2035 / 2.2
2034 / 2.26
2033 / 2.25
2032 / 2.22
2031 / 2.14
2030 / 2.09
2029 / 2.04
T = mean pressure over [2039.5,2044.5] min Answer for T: 2.39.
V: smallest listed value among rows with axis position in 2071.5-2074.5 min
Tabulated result 1.55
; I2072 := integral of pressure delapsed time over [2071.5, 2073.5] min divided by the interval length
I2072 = 1.56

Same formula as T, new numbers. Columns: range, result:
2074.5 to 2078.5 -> 1.47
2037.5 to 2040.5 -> 2.34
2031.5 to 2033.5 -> 2.24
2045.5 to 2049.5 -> 2.37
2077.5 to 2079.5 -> 1.48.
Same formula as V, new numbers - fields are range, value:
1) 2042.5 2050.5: 2.3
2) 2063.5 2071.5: 1.57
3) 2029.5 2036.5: 2.09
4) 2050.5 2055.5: 1.94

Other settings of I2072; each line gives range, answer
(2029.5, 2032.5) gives 2.15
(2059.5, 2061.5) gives 1.74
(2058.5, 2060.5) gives 1.78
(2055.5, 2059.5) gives 1.83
